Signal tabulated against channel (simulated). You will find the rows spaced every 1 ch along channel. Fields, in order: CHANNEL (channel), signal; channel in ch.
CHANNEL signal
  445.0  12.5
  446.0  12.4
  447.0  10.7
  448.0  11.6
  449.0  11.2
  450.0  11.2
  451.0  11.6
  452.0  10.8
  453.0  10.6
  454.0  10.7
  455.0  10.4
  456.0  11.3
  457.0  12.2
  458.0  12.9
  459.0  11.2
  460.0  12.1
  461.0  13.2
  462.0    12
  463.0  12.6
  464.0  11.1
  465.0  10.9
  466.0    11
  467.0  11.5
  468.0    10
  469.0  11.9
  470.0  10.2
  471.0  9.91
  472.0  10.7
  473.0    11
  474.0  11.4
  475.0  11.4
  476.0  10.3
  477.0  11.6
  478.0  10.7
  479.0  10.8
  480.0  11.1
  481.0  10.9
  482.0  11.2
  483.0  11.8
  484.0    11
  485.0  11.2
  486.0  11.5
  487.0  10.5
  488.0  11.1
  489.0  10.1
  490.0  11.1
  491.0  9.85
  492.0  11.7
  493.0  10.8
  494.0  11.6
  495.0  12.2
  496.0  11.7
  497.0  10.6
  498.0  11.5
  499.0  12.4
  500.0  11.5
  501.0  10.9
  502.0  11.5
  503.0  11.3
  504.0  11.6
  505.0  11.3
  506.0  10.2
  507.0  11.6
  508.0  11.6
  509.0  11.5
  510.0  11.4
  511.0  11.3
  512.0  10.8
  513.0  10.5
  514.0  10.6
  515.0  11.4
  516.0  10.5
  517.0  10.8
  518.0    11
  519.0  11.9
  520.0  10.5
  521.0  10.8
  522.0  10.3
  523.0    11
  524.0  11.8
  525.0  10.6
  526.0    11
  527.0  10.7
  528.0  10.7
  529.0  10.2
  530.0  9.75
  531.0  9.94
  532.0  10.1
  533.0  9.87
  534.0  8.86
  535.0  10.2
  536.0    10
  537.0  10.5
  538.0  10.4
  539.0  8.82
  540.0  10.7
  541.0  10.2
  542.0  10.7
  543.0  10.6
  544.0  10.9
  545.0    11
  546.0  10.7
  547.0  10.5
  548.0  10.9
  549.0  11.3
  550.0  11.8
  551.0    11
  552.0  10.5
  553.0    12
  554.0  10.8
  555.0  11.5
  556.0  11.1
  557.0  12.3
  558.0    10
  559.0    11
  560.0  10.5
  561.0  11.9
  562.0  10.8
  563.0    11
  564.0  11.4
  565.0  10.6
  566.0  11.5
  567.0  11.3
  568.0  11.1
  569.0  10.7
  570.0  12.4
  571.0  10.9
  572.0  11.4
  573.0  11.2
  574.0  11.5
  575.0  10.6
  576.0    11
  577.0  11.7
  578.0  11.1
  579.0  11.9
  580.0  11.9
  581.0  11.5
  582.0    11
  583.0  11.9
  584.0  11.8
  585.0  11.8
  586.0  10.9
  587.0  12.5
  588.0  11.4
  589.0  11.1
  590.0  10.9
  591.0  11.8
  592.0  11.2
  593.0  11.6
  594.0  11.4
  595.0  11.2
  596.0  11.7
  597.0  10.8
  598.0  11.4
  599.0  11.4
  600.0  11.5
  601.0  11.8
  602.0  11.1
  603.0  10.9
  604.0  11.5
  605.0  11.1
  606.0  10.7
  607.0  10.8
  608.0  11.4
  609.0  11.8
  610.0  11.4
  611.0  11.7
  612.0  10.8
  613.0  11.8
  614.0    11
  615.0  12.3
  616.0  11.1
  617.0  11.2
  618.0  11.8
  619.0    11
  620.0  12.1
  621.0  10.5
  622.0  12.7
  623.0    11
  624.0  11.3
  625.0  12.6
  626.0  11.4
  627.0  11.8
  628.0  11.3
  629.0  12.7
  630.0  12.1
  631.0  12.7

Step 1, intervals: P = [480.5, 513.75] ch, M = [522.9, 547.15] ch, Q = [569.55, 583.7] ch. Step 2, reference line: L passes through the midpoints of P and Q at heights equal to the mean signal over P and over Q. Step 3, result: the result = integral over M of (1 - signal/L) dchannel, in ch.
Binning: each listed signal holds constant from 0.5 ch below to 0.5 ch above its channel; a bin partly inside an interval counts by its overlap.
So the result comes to 2.0 ch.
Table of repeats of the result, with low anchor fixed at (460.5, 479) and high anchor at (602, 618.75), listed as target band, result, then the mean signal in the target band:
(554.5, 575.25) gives 0.17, 11.2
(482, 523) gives 0.28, 11.1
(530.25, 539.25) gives 1.09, 9.88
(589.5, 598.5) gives -0.02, 11.3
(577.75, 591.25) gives -0.29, 11.5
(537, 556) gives 0.78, 10.8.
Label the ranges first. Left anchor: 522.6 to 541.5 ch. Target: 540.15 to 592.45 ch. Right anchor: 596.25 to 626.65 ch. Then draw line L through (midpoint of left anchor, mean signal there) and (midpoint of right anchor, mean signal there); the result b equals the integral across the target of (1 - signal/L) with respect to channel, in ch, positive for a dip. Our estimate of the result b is -2.2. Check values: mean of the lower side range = 10.3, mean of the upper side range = 11.4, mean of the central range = 11.2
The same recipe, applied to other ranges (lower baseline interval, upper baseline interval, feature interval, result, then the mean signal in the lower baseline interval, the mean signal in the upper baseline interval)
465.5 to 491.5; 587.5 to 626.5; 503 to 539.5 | 1.3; 10.9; 11.4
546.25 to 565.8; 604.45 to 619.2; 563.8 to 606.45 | -0.5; 11.1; 11.3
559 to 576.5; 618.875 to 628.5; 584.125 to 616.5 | 0.1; 11.2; 11.6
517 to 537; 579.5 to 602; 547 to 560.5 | -0.3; 10.5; 11.5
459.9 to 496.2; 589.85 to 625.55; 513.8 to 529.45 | 0.5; 11.2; 11.4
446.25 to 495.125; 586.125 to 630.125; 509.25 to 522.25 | 0.4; 11.2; 11.5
